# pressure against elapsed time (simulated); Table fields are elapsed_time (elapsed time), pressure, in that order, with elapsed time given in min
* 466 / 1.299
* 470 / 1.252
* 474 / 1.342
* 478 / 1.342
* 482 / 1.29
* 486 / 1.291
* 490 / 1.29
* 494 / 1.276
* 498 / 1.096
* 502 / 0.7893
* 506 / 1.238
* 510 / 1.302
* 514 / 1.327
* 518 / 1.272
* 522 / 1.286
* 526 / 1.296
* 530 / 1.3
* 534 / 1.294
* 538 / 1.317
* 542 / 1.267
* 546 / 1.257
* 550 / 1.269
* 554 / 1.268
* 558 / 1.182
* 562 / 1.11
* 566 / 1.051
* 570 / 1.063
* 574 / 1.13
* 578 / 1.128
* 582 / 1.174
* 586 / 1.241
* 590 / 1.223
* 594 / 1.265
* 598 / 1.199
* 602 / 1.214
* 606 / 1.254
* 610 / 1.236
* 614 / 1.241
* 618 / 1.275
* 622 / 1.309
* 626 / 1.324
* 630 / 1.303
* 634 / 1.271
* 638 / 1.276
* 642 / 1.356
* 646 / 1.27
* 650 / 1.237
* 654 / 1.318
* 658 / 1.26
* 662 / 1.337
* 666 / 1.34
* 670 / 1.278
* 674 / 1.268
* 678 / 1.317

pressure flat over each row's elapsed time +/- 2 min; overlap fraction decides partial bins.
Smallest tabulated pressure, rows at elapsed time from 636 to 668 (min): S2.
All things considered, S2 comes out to 1.237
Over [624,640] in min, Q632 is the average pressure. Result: 1.29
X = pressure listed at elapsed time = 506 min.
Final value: 1.238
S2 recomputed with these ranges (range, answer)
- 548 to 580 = 1.051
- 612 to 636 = 1.241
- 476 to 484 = 1.29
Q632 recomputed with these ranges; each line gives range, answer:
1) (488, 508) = 1.14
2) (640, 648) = 1.31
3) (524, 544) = 1.29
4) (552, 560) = 1.23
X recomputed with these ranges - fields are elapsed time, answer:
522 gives 1.286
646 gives 1.27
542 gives 1.267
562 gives 1.11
